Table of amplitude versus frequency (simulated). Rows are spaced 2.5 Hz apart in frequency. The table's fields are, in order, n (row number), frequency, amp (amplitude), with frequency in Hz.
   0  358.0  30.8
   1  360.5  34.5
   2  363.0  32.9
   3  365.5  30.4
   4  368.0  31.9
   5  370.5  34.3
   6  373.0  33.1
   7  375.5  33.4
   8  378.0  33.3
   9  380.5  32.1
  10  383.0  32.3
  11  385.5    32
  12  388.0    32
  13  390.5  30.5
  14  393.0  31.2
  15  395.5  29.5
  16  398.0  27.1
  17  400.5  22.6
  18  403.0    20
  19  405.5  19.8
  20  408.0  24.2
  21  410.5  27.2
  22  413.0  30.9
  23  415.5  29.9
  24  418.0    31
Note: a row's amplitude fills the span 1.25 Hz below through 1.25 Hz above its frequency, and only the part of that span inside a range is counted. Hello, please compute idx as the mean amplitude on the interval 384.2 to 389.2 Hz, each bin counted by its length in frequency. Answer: 32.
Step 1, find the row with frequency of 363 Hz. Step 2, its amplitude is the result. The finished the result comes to 32.9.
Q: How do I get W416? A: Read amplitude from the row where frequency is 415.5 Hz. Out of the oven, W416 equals 29.9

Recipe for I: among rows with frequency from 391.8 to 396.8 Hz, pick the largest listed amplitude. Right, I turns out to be 31.2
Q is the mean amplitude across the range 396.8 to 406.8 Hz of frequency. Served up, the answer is 22.4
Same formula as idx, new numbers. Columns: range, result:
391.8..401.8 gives 27.5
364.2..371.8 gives 32.2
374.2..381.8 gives 32.9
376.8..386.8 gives 32.4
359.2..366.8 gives 32.6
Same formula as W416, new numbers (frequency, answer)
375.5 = 33.4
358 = 30.8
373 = 33.1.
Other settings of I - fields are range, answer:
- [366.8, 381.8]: 34.3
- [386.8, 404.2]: 32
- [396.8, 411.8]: 27.2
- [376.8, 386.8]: 33.3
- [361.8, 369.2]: 32.9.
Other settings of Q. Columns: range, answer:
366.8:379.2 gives 33.2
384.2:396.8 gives 31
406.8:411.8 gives 25.8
